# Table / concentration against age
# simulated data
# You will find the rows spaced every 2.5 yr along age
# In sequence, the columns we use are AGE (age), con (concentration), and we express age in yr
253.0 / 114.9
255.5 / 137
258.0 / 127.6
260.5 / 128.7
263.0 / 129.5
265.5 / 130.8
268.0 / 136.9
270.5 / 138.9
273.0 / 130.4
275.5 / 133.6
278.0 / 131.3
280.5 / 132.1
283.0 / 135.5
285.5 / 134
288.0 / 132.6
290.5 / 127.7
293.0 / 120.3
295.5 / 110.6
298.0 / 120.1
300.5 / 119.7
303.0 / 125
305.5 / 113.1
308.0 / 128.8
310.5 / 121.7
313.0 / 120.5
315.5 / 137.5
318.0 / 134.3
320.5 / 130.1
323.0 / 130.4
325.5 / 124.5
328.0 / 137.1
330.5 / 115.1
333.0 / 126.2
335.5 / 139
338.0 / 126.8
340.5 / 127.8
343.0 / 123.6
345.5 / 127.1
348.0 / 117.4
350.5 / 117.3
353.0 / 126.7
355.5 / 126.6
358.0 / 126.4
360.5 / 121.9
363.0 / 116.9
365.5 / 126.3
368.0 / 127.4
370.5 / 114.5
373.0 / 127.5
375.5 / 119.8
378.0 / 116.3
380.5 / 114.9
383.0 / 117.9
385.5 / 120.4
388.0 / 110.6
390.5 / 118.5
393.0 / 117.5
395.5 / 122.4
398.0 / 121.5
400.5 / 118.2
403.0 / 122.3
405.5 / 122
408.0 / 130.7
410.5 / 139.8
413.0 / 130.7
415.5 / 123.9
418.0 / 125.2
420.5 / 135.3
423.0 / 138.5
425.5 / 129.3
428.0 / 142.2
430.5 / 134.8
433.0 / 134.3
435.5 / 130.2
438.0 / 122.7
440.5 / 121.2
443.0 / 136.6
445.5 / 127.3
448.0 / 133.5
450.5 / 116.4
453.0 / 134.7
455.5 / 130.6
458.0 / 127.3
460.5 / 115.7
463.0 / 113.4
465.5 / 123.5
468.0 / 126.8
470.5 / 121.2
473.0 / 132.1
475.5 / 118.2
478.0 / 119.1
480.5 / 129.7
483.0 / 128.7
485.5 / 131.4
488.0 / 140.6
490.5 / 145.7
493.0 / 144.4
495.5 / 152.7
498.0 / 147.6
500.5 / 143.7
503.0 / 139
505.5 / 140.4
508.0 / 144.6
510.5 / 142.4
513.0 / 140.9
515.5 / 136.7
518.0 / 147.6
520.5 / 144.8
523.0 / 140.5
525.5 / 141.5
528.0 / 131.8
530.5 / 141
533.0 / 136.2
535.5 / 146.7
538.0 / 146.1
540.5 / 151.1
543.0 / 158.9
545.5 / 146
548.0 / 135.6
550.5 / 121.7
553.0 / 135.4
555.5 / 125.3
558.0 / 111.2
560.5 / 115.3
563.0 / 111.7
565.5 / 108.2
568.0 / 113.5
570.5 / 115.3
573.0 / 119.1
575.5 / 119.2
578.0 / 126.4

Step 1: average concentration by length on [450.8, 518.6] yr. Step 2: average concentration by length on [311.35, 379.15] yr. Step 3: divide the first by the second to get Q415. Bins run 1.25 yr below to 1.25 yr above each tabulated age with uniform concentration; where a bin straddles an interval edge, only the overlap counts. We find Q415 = 1.1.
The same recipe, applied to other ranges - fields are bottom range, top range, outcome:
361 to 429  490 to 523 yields 1.16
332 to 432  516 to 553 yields 1.14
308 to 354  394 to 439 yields 1.02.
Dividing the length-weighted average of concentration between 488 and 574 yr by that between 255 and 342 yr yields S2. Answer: 1.06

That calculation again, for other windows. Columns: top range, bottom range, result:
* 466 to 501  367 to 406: 1.12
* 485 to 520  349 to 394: 1.19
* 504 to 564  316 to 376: 1.09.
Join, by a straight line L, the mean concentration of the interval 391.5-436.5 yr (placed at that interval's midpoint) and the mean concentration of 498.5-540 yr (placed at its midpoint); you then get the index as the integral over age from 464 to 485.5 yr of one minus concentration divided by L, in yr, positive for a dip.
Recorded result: 1.76 yr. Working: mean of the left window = 129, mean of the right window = 142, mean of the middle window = 125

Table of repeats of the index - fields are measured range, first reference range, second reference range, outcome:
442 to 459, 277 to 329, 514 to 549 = 1.0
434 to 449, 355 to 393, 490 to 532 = 0.3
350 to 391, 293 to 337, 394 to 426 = 1.9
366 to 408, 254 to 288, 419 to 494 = 3.4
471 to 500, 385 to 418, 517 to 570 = -1.4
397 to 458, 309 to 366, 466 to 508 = 1.1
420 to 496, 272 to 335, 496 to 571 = 1.6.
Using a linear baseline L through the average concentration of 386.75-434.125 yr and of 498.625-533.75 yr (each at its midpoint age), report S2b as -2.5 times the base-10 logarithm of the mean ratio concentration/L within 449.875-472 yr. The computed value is 0.09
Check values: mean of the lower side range 127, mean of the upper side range 141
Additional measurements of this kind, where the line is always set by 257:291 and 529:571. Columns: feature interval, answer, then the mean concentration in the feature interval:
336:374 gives 0.07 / 124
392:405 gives 0.10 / 121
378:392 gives 0.13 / 116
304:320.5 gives 0.05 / 126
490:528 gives -0.10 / 143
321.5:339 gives 0.03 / 128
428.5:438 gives -0.01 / 132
